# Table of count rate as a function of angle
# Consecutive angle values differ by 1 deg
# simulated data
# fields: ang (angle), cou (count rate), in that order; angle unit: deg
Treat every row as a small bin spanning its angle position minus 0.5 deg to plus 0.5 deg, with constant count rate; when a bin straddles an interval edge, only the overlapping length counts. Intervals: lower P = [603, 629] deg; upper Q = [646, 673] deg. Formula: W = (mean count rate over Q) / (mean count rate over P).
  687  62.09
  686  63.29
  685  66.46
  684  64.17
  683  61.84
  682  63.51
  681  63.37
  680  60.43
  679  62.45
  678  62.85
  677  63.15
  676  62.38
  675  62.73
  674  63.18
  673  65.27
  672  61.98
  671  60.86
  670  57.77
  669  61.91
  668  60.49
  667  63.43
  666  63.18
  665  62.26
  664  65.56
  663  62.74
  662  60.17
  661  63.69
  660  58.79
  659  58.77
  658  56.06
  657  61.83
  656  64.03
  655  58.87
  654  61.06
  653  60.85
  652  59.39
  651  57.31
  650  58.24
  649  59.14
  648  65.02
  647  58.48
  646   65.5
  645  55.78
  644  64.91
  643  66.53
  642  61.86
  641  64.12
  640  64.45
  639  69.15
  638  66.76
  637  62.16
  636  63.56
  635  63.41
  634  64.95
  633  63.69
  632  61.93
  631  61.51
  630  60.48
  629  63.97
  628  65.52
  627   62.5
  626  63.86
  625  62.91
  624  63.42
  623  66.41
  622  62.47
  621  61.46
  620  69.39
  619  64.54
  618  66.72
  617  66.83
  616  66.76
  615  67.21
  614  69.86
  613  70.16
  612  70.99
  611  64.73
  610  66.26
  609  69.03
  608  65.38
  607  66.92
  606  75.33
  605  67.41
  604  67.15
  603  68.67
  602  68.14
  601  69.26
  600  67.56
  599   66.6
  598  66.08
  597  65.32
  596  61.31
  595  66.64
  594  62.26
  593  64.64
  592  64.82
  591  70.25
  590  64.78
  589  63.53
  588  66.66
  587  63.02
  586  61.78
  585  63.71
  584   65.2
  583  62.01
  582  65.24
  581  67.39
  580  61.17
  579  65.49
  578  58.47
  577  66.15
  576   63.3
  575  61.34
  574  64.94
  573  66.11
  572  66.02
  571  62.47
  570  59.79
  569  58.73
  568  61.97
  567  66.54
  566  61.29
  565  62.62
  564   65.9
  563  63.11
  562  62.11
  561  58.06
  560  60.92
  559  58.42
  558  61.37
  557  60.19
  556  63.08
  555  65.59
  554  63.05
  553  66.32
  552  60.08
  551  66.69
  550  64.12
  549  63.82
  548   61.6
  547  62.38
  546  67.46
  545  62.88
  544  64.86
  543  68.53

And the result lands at 0.92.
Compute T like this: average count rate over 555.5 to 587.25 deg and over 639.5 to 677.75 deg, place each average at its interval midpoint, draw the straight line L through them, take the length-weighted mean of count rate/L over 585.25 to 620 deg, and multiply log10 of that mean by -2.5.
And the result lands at -0.073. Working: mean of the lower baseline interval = 62.7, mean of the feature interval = 66.7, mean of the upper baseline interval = 61.6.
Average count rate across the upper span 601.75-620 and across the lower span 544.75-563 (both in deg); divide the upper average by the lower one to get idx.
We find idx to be 1.08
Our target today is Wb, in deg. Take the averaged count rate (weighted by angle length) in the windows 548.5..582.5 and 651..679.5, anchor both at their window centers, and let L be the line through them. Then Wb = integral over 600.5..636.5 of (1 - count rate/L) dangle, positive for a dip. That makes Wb -2.1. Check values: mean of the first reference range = 63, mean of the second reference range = 61.6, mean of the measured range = 65.9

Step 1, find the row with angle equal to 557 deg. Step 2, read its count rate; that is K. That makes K 60.19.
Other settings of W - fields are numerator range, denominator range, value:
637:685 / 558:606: 0.97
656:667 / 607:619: 0.91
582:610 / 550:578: 1.05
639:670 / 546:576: 0.98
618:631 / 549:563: 1.02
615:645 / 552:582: 1.02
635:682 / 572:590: 0.97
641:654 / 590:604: 0.92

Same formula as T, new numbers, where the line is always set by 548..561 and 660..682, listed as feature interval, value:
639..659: 0.018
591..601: -0.051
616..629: -0.039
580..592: -0.038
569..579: -0.009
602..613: -0.097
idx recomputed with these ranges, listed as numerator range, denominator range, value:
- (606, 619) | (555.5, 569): 1.10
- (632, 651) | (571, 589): 0.99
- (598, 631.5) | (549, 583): 1.05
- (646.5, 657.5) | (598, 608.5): 0.89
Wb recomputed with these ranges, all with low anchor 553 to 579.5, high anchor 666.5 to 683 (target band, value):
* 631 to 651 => -0.2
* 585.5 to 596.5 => -0.3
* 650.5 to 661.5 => 0.4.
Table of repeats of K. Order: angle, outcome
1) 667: 63.43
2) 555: 65.59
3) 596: 61.31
